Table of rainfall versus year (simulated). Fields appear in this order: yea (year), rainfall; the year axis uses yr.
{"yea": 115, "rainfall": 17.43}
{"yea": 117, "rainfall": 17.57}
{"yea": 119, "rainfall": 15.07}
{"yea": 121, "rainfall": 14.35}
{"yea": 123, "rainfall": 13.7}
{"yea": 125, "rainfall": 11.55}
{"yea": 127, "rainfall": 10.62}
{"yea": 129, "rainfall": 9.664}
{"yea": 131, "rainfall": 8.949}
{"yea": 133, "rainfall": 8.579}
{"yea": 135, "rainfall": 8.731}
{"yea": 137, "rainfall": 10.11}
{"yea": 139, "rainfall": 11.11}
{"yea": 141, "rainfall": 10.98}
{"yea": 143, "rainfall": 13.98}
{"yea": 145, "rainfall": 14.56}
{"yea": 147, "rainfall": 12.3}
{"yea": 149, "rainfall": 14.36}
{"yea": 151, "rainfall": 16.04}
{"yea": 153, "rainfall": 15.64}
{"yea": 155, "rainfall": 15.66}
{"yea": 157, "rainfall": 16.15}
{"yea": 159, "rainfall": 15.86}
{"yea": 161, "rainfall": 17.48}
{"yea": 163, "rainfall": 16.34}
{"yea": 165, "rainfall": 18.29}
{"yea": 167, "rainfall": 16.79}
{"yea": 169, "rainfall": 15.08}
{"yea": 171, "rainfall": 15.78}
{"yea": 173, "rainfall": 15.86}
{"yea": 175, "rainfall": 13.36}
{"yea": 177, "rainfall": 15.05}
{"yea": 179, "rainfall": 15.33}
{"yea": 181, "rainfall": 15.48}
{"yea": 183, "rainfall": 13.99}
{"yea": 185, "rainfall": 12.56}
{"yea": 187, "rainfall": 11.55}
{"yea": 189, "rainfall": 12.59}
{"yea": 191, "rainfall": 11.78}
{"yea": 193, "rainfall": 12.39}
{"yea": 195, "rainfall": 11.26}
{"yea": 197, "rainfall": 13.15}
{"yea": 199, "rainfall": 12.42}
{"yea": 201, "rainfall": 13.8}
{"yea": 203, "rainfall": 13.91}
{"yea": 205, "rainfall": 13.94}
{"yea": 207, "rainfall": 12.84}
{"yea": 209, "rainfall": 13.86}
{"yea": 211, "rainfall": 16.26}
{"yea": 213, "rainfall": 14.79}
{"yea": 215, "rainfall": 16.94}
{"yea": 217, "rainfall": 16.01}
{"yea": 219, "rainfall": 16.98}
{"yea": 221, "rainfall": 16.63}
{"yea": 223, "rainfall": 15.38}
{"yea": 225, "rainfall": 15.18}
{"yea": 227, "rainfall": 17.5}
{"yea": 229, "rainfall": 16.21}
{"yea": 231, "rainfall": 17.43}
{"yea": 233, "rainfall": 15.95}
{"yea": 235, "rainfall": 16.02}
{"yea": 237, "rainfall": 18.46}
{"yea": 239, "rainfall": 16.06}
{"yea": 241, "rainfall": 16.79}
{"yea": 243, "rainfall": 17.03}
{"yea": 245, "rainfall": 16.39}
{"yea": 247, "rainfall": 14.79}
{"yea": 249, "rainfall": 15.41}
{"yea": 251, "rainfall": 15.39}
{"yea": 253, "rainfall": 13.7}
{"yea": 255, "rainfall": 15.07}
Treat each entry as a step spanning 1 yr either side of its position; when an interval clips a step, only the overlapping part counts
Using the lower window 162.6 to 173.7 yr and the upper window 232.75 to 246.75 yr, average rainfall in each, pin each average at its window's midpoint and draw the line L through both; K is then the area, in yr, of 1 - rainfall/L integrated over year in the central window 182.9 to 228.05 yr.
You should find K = 6.4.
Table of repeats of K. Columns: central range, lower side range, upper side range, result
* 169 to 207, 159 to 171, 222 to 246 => 6.90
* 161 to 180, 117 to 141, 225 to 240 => -3.32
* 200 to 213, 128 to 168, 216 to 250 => 1.13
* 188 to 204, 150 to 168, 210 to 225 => 3.51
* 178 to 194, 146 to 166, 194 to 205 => 0.79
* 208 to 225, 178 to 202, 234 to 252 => -1.36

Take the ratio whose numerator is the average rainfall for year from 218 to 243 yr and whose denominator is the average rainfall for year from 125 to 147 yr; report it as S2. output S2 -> 1.53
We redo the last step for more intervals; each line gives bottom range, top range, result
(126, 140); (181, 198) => 1.30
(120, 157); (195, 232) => 1.22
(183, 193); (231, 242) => 1.36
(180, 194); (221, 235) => 1.26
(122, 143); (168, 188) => 1.36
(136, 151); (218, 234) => 1.29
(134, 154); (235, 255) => 1.25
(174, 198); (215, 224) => 1.24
